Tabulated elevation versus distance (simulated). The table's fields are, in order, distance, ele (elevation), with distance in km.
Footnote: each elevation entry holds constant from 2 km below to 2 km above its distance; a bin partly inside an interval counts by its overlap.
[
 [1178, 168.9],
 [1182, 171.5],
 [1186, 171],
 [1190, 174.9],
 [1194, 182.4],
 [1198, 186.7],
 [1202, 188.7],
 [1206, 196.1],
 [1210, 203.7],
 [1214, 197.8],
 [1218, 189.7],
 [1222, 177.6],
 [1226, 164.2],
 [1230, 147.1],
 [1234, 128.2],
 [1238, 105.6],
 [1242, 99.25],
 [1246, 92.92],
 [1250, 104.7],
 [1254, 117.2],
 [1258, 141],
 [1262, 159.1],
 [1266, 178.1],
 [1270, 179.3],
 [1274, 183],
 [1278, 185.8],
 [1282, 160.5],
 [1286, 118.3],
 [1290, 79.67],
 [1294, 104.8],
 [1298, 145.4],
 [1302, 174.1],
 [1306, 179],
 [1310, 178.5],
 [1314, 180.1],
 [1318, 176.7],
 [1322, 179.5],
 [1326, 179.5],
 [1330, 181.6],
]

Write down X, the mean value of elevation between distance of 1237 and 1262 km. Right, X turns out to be 114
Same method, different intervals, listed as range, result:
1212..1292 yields 145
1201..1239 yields 171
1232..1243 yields 112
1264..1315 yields 157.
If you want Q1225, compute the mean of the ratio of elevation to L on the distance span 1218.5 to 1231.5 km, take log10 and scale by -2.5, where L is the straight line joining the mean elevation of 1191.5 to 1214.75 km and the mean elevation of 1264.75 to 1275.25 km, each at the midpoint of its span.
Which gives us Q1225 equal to 0.13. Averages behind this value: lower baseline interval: 192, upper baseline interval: 180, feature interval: 167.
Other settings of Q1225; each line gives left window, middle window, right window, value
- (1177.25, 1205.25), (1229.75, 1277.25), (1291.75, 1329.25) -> 0.25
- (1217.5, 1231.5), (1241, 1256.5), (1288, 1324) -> 0.49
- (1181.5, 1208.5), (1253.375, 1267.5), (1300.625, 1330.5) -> 0.19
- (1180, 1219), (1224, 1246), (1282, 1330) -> 0.37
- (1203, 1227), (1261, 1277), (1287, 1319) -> -0.07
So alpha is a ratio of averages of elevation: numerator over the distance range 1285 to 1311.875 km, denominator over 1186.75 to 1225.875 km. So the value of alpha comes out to 0.8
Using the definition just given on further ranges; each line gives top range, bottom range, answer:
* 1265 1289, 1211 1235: 0.96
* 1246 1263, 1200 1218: 0.64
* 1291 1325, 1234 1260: 1.46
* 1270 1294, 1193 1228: 0.77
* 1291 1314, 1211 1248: 1.06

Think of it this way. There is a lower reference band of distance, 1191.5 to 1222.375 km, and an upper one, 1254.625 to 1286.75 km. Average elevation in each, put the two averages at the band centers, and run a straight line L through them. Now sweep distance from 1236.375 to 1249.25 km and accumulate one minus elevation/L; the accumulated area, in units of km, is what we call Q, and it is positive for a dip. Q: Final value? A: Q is 5.6 km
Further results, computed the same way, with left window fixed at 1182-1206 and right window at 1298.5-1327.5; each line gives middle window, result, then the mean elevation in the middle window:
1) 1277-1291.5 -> 3.5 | 135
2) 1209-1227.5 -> -0.6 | 186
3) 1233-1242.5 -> 3.6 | 111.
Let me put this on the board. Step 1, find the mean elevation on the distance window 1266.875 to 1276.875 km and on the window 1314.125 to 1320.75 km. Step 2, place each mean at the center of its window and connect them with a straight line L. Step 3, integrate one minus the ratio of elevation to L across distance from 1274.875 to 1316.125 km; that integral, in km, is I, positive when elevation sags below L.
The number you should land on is 6.4 km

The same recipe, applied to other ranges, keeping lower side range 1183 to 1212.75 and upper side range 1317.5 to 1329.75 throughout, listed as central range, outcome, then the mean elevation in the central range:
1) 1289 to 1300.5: 4.16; 115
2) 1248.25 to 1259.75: 3.90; 121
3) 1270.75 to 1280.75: -0.01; 182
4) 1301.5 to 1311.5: 0.14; 178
